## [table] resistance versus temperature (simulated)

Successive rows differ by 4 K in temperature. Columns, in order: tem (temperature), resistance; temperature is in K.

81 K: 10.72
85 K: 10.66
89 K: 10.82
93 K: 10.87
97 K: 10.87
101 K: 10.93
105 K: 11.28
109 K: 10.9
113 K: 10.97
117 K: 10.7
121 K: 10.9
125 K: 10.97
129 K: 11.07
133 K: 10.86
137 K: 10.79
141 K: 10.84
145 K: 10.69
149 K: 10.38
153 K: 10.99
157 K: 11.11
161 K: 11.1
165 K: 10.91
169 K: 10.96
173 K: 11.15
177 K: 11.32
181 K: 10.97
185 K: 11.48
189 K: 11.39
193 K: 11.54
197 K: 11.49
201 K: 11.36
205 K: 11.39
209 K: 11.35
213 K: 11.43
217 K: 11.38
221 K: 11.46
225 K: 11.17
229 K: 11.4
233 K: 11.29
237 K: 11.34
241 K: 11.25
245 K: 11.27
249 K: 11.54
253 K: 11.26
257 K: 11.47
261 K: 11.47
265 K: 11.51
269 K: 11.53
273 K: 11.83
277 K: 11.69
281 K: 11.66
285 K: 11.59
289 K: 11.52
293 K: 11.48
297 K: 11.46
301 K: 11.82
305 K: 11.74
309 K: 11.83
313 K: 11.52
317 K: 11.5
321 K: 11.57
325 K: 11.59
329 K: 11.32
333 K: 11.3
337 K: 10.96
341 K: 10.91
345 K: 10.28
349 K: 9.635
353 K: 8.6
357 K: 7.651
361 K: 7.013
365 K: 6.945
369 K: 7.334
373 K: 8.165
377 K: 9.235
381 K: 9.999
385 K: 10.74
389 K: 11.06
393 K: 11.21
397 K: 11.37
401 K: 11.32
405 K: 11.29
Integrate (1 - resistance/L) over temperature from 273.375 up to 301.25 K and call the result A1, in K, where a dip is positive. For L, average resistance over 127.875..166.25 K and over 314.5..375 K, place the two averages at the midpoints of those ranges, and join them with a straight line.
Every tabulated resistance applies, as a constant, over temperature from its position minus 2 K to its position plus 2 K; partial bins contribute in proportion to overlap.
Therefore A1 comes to -4.4 K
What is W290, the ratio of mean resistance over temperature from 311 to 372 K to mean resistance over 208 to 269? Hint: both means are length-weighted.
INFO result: 0.87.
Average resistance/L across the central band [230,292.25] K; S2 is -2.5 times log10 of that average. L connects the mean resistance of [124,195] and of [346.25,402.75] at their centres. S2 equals -0.13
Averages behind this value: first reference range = 11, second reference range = 9.31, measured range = 11.5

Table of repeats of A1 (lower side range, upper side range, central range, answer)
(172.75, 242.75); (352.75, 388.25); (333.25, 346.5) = -2.6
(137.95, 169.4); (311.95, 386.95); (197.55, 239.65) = -3.4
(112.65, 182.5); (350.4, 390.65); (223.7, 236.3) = -1.5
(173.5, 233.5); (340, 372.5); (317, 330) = -3.5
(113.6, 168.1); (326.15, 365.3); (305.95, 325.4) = -3.6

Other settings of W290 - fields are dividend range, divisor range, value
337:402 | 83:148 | 0.87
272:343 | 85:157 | 1.06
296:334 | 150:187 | 1.04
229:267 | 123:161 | 1.05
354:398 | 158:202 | 0.81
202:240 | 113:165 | 1.04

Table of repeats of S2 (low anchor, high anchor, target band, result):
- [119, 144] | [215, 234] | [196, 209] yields -0.02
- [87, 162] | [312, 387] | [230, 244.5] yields -0.10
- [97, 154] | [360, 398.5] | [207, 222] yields -0.11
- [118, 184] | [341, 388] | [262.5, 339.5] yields -0.22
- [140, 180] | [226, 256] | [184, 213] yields -0.03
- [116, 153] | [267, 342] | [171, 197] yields -0.03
